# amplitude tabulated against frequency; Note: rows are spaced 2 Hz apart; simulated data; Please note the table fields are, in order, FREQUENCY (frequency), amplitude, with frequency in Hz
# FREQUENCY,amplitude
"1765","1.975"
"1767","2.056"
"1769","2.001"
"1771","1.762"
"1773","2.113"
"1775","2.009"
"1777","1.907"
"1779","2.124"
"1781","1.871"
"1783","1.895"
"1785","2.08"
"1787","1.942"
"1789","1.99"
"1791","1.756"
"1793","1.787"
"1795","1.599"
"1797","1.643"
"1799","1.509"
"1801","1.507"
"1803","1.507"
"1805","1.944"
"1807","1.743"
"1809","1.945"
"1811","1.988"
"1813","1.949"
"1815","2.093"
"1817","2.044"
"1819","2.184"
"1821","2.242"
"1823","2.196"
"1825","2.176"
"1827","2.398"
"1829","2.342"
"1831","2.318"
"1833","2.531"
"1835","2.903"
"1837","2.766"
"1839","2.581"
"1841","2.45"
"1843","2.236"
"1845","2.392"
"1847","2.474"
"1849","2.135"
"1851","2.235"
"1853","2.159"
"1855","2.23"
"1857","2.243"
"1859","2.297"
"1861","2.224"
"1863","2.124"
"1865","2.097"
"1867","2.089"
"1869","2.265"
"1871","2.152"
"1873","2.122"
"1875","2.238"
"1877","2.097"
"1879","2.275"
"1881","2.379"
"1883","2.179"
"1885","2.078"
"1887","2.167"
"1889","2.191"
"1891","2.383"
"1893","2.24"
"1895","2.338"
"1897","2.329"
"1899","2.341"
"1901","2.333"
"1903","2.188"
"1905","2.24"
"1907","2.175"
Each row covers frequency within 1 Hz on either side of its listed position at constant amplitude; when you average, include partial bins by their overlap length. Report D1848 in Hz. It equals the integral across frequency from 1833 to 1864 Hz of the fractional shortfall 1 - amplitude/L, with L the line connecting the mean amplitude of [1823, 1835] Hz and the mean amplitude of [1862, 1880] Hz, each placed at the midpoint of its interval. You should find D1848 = -1.14 Hz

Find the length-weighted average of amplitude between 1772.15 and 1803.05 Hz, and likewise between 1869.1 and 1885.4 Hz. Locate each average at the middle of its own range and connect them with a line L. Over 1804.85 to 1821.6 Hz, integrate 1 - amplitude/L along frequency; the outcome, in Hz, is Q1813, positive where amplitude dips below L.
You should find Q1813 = -0.62 Hz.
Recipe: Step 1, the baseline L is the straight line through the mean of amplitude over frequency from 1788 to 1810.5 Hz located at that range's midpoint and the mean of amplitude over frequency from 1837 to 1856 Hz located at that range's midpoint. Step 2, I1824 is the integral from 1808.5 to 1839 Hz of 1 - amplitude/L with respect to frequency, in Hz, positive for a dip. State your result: -3.5 Hz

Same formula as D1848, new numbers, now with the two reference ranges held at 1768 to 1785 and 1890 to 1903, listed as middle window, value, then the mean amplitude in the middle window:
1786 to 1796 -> 1.0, 1.81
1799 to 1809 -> 1.8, 1.69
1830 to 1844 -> -2.6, 2.54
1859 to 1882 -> 0.5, 2.19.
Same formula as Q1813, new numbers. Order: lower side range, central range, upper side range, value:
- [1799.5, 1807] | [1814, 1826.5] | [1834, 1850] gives -0.9 Hz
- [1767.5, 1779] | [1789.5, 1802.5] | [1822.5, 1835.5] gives 3.1 Hz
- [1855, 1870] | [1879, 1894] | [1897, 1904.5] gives 0.1 Hz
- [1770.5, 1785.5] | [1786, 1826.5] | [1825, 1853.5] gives 5.4 Hz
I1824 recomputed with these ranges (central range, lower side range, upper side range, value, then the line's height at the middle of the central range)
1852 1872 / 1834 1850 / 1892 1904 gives 1.93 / 2.42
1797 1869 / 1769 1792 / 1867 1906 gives -2.66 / 2.09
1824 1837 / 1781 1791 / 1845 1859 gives -1.87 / 2.16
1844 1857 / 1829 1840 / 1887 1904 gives 1.27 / 2.51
